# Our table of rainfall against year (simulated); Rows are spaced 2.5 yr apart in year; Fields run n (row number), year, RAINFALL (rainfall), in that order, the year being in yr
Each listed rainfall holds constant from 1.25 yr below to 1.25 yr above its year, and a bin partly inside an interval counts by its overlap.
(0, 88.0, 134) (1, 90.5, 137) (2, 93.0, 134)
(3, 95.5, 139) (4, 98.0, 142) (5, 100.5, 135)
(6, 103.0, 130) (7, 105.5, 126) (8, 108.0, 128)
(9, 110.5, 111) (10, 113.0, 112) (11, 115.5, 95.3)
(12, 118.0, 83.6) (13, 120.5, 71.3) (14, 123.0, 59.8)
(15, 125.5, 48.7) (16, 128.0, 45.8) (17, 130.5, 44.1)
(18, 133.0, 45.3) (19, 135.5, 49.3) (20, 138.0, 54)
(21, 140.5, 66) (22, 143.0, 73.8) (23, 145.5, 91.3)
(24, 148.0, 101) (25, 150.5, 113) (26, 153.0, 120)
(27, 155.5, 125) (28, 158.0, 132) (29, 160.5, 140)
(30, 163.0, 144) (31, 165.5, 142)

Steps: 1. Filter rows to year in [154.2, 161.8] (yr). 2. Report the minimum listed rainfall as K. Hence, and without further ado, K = 125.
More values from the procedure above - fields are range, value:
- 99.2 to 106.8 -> 126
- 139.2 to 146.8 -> 66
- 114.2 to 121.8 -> 71.3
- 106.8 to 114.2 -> 111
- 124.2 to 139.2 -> 44.1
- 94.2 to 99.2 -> 139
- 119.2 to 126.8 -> 48.7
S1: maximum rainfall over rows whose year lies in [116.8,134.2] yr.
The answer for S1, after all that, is 83.6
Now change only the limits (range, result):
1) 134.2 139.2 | 54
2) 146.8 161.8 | 140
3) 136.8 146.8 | 91.3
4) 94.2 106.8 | 142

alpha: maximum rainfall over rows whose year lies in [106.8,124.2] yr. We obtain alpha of 128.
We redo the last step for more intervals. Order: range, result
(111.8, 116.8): 112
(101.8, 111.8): 130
